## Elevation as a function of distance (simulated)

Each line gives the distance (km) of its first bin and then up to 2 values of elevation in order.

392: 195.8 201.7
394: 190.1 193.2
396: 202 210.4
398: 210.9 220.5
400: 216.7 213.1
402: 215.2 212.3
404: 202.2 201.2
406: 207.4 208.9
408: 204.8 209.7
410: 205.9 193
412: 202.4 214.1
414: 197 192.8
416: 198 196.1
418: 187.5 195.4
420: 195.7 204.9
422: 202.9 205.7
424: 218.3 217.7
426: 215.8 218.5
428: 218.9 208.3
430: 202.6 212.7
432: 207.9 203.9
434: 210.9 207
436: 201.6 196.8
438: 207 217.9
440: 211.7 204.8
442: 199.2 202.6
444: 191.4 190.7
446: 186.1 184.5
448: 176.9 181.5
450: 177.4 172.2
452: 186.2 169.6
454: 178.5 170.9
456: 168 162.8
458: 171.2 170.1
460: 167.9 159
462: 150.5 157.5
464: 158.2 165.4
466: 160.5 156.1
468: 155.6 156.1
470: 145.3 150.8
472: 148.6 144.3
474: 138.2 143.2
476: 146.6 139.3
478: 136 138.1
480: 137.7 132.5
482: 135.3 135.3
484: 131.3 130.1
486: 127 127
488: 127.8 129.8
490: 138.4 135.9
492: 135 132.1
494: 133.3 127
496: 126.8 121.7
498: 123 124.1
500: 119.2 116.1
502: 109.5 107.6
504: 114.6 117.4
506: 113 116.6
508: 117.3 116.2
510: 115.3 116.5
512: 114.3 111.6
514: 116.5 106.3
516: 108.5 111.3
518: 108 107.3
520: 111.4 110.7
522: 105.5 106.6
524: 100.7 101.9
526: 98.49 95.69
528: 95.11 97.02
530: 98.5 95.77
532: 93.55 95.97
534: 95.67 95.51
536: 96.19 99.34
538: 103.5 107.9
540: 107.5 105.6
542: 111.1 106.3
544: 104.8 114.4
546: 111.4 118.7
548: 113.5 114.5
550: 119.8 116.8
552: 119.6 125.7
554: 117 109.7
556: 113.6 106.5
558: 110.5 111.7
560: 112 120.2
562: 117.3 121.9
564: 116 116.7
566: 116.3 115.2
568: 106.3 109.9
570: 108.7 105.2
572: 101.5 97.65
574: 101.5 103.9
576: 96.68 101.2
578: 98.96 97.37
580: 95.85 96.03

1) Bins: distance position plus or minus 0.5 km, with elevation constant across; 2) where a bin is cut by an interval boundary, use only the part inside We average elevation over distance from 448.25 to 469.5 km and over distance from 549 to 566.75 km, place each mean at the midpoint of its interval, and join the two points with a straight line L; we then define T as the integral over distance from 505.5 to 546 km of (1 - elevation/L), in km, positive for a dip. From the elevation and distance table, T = 8.08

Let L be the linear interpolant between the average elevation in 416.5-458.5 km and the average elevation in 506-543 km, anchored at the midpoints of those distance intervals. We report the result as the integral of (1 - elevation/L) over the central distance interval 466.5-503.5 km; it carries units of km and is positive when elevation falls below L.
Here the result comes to 3.2 km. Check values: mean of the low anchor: 196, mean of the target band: 134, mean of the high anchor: 106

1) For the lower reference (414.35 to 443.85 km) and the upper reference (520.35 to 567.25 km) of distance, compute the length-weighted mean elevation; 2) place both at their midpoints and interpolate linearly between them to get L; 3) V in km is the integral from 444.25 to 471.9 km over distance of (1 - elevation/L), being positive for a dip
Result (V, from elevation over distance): 2.0 km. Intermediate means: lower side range 205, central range 168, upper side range 108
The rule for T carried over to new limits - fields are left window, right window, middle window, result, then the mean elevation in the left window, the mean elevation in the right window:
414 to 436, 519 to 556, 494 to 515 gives 2.8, 205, 106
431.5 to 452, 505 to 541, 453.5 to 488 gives 3.1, 196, 106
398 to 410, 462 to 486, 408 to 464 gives -4.2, 210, 145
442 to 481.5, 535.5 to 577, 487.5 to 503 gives 2.0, 163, 110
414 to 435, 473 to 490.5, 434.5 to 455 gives -1.2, 206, 135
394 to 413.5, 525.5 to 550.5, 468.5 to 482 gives 0.9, 207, 104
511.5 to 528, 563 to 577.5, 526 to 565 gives -0.4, 107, 107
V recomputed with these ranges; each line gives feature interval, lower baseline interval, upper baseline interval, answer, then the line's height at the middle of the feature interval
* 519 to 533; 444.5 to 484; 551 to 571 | 3.2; 130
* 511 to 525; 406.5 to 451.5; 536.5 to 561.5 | 2.7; 135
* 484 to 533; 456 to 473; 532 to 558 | 6.3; 131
